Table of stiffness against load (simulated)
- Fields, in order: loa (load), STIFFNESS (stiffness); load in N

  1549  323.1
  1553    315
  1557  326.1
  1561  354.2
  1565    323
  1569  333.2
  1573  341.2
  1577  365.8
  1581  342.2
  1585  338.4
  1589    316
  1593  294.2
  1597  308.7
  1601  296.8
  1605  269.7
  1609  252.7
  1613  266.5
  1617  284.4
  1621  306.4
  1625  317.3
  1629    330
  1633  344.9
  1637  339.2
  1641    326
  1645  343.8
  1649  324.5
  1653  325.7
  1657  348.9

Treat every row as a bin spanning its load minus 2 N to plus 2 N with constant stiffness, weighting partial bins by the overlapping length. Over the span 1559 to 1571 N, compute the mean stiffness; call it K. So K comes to 337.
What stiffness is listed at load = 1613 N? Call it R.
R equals 266.5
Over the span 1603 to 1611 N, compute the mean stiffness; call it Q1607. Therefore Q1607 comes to 261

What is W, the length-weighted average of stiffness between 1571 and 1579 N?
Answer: 354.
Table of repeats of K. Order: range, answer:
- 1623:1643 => 331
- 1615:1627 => 303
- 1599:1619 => 274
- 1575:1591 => 341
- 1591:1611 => 284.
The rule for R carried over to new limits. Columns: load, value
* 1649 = 324.5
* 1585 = 338.4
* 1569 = 333.2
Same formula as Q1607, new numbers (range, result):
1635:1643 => 333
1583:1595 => 316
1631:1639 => 342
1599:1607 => 283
